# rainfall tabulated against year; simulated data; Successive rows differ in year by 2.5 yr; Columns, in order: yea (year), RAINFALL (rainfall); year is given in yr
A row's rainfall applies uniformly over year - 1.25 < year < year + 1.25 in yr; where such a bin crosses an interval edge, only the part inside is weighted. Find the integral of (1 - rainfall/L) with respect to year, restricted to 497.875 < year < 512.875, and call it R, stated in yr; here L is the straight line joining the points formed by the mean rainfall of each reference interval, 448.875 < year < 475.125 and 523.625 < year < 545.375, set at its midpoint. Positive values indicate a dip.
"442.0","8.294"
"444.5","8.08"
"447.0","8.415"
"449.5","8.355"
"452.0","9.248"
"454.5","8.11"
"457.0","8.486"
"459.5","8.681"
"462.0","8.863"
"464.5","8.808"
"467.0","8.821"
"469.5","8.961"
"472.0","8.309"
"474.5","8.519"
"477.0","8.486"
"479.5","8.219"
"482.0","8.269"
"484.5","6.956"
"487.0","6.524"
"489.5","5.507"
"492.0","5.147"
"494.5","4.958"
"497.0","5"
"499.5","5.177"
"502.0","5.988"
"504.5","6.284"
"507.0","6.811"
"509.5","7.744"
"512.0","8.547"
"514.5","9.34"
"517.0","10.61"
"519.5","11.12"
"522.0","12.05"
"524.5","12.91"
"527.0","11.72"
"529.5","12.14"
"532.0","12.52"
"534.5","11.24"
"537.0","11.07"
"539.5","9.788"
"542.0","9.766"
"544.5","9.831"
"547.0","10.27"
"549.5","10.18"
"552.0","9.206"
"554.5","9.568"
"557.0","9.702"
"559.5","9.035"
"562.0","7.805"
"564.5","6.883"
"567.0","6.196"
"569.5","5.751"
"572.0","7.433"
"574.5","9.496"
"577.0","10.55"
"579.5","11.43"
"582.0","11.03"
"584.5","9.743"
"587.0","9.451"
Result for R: 5.2 yr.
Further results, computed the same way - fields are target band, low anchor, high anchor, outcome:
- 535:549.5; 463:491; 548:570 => -3.38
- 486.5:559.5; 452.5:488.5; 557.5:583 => -4.92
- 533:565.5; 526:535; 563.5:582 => 2.56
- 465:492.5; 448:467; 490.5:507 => -2.42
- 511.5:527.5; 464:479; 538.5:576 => -4.21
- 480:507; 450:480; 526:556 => 9.42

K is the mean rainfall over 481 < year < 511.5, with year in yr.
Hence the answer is 6.24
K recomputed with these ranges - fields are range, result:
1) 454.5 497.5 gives 7.62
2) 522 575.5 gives 9.7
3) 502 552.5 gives 10.1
